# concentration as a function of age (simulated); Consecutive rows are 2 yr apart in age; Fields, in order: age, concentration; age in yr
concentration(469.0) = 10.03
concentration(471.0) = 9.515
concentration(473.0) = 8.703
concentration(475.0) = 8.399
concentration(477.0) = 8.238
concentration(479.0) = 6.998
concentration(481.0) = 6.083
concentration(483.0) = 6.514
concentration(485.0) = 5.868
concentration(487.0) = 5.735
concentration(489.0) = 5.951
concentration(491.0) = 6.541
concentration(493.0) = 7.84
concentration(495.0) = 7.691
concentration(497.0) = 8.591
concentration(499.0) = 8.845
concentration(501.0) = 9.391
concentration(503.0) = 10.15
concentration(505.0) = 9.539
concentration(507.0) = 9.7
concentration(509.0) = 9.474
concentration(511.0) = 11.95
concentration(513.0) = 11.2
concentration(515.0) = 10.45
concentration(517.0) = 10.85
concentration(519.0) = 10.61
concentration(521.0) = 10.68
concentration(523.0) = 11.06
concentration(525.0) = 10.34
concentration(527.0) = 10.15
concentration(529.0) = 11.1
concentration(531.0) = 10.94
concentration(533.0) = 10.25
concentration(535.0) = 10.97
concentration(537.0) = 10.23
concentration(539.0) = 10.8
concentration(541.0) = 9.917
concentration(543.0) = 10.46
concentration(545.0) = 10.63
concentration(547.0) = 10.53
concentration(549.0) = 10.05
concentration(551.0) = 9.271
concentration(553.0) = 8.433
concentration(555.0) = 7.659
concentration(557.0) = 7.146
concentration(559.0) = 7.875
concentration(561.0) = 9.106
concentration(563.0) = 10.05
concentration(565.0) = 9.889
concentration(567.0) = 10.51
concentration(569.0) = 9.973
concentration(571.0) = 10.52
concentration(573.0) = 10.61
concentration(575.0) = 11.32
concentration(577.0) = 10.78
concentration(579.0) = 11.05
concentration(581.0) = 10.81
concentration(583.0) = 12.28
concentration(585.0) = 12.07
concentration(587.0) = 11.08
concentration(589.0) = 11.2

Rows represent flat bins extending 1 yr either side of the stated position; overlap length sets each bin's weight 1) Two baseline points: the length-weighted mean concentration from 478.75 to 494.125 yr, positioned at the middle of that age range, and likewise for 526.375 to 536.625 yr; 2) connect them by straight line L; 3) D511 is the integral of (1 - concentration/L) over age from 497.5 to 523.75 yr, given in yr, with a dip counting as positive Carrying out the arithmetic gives -4.7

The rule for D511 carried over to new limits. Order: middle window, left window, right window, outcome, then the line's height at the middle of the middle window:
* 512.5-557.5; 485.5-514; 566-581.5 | -2.7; 9.65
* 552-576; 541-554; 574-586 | 2.8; 10.7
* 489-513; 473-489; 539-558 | -4.2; 7.64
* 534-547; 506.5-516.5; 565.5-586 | 0.3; 10.8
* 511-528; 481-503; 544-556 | -4.9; 8.35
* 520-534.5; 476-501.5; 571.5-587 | -2.8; 8.92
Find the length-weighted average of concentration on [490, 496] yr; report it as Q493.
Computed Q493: 7.36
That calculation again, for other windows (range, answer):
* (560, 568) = 9.89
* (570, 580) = 10.9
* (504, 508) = 9.62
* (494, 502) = 8.63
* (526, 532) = 10.7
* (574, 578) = 11.1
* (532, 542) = 10.4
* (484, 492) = 6.02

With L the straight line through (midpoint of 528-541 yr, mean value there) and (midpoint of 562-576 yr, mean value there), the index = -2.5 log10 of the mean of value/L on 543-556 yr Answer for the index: 0.11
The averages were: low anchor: 10.7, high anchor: 10.4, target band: 9.51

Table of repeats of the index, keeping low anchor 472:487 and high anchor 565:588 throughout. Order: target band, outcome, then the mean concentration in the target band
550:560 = 0.243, 8.08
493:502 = -0.090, 8.54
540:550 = -0.065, 10.3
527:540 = -0.153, 10.7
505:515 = -0.244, 10.5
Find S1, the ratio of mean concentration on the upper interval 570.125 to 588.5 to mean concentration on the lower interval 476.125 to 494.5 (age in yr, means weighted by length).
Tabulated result 1.7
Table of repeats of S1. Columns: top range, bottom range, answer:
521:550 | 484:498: 1.53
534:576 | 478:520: 1.14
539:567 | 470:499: 1.27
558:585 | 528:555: 1.02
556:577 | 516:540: 0.91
